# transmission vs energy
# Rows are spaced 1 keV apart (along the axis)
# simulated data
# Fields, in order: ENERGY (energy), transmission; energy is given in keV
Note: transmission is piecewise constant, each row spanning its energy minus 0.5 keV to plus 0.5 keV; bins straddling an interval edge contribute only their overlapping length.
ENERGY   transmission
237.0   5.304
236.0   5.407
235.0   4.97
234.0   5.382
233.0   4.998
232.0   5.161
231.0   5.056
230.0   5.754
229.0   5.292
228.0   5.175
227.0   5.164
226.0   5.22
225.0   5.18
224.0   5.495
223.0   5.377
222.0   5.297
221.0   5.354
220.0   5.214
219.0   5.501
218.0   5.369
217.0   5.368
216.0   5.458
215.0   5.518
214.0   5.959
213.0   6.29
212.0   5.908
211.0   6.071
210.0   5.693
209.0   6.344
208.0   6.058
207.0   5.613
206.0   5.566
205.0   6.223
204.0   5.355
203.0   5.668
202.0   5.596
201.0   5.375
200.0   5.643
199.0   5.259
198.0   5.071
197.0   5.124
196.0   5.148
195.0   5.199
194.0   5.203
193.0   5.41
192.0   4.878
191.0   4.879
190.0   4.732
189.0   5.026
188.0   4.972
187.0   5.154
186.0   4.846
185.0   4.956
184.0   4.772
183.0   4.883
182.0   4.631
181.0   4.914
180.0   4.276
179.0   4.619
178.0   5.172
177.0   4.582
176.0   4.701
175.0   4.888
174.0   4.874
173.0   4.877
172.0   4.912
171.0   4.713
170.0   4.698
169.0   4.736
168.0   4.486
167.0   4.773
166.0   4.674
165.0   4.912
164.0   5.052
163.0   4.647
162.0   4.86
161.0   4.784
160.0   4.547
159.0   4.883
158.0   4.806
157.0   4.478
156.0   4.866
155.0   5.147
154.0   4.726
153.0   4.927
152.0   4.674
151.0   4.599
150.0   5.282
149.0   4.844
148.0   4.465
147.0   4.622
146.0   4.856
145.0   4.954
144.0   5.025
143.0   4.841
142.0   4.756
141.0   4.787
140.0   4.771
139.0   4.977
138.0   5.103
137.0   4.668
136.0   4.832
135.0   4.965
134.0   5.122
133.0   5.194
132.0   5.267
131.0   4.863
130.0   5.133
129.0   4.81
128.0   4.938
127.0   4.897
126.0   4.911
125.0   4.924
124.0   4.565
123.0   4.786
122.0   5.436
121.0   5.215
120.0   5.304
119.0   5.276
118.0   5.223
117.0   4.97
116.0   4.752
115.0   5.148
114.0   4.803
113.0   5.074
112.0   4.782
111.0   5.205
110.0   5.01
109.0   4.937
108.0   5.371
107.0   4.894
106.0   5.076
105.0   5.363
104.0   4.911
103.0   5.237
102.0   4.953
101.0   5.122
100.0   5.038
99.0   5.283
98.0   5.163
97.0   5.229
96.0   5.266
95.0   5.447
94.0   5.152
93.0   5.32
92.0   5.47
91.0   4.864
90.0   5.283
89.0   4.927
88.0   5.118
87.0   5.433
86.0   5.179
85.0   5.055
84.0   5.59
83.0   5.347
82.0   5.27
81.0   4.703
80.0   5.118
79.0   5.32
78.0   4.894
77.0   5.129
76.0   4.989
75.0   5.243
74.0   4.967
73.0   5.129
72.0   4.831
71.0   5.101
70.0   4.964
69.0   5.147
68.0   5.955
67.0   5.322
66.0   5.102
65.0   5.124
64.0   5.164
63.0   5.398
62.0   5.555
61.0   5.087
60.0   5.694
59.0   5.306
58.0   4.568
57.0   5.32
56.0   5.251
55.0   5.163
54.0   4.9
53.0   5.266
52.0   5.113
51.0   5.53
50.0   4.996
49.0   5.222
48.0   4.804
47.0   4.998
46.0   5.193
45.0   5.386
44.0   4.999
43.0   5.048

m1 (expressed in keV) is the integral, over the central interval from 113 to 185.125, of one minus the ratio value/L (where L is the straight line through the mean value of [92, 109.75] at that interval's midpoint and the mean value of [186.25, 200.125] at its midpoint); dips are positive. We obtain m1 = 3.8 keV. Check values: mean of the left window 5.17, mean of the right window 5.1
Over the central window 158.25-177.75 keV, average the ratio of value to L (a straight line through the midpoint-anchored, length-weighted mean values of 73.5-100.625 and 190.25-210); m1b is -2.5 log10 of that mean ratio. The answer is 0.13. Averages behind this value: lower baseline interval 5.18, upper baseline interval 5.45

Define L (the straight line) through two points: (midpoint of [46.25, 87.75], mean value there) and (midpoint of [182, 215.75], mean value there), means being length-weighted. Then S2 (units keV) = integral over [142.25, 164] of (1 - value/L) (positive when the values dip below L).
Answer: 2.1 keV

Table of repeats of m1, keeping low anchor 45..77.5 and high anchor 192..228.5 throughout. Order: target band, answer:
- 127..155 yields 2.40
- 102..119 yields 0.75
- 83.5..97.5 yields 0.01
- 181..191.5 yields 1.09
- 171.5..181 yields 1.15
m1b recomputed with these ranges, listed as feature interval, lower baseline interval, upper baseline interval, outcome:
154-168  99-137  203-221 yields 0.120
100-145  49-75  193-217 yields 0.077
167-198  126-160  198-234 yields 0.075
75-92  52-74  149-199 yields -0.003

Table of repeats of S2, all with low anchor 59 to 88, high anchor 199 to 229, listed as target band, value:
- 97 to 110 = 0.4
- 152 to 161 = 1.1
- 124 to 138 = 1.1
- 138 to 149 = 1.2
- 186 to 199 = 1.1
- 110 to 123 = 0.6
